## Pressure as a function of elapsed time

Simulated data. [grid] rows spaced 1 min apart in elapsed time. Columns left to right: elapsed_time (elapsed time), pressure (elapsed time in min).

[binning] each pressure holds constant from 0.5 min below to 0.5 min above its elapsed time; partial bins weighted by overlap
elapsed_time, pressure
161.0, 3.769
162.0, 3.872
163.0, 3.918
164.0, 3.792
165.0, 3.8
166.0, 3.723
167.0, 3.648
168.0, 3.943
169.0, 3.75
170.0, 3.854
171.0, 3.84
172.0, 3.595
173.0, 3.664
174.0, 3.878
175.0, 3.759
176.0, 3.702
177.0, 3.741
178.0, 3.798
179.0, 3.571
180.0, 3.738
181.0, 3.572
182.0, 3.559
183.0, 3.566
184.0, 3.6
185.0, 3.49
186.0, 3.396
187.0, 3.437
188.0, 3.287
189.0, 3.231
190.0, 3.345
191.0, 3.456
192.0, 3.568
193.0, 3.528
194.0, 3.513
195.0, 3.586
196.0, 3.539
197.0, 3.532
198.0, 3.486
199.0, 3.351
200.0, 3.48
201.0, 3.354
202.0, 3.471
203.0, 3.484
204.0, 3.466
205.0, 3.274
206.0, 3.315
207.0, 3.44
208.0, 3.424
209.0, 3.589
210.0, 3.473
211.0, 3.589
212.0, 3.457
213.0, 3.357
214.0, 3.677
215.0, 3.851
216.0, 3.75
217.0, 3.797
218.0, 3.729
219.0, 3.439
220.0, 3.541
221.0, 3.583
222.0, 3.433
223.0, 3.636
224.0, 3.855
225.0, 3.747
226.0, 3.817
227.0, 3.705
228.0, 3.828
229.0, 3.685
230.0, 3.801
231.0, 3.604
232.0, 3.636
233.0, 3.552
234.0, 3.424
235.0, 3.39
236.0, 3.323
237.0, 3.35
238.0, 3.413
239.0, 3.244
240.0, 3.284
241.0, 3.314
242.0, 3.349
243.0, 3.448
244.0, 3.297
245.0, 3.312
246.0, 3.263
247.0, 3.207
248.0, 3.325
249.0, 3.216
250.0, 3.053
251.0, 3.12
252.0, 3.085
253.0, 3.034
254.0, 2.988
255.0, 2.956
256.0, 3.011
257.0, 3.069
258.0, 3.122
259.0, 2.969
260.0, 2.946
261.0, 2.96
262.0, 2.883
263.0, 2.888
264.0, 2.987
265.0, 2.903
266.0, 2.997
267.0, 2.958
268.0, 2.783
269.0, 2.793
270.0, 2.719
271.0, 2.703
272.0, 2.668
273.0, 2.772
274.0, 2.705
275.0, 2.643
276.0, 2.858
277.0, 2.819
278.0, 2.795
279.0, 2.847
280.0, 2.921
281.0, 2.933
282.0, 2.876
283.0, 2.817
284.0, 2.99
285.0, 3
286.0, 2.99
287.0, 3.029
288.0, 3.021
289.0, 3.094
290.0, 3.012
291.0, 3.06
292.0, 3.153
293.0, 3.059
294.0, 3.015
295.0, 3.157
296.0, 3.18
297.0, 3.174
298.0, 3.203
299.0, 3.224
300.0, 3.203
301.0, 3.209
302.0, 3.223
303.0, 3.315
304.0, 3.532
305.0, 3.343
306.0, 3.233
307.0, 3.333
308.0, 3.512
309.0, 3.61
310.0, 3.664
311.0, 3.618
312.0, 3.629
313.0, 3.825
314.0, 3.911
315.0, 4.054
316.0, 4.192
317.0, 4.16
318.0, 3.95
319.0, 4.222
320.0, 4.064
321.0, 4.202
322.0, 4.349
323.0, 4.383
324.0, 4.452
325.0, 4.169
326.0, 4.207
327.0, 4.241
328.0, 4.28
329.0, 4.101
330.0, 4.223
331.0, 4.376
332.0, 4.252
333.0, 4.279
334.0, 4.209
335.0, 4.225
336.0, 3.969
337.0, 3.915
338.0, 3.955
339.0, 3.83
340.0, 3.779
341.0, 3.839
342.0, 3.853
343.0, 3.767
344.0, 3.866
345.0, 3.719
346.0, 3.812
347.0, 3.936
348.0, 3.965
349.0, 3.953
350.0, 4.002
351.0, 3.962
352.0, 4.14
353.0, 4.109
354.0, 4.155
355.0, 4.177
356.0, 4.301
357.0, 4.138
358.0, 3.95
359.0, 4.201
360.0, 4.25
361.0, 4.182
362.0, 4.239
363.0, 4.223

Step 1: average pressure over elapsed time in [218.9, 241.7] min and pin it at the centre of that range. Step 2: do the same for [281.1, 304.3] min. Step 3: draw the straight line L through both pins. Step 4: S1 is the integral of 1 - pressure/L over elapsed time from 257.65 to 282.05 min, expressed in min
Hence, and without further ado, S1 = 3.1 min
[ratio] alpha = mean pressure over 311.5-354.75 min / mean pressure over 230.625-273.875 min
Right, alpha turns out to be 1.3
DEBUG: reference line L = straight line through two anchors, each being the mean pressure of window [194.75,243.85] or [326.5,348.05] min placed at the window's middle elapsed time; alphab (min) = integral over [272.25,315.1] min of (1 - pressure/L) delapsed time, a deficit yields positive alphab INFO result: 7.5 min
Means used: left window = 3.53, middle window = 3.16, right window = 4.02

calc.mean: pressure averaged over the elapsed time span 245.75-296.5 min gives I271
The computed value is 2.97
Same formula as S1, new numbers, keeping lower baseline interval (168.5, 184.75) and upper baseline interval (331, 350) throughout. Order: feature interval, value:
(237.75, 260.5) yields 3.8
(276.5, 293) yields 3.9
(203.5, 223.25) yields 1.1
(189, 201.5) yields 0.9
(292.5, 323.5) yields 2.4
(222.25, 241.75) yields 1.2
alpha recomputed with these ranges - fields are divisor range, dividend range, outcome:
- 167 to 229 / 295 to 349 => 1.07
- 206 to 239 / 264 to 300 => 0.82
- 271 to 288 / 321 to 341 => 1.46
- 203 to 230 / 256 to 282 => 0.80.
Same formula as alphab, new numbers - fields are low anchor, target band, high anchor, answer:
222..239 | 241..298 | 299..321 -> 9.8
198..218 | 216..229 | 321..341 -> -0.3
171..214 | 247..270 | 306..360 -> 4.6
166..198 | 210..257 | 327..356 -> 3.7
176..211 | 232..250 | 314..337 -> 2.0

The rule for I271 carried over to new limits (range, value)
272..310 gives 3.08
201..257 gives 3.44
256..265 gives 2.98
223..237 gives 3.63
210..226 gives 3.63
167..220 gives 3.56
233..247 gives 3.34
